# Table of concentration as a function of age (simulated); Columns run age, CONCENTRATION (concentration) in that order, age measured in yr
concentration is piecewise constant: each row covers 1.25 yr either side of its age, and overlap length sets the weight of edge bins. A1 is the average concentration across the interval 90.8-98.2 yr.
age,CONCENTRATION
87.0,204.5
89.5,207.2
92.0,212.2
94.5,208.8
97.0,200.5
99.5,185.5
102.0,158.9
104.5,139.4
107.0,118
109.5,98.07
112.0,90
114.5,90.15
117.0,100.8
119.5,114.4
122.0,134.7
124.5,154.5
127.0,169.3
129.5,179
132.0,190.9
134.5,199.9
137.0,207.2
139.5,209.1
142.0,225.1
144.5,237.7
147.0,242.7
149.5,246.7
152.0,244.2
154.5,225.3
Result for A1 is 207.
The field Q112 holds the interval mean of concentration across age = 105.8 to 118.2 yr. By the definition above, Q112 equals 99.3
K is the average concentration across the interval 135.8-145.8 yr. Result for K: 220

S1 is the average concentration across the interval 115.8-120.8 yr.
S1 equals 108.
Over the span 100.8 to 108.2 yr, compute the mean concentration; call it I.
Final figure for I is 139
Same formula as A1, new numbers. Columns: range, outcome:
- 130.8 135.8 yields 196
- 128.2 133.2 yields 185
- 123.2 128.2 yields 162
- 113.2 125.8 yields 119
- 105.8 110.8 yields 108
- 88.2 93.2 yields 210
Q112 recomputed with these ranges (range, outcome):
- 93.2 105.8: 179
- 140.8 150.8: 238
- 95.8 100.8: 193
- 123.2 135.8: 179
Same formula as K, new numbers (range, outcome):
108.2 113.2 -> 94.3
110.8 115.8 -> 90.2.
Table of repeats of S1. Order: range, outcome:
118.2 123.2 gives 124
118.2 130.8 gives 150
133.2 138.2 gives 203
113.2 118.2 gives 95.4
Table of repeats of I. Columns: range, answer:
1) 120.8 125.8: 145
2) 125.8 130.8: 174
